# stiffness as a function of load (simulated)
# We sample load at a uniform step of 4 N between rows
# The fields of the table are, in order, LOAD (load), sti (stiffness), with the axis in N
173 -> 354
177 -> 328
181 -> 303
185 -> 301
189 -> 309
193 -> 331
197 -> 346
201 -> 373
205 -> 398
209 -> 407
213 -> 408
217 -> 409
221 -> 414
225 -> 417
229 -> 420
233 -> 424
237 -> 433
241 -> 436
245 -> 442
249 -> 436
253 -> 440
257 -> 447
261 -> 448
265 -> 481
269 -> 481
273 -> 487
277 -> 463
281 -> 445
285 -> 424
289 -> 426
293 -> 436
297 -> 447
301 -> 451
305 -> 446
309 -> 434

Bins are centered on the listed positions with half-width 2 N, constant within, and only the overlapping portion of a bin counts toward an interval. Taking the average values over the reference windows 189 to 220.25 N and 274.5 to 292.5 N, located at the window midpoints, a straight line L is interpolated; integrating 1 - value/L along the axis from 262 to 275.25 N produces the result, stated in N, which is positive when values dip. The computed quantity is -1.6 N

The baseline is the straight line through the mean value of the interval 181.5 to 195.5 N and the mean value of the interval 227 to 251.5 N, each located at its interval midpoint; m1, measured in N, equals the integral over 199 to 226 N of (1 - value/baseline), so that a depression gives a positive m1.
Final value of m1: -2.5 N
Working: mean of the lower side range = 314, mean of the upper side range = 432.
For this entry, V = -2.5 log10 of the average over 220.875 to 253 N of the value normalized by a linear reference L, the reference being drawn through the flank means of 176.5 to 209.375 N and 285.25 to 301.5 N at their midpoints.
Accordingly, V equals -0.12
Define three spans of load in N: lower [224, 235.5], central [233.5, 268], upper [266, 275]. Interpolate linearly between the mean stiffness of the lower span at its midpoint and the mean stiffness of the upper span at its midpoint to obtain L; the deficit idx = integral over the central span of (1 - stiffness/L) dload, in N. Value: 0.6 N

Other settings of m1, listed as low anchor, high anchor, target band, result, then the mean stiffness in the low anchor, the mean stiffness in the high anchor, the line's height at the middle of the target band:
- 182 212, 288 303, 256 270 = -1.78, 352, 441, 412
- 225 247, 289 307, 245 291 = -1.64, 430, 443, 437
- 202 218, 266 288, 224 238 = -0.08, 403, 459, 421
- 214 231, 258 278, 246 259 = 0.31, 415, 471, 452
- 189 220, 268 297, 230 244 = -0.78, 378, 450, 408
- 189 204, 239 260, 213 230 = -0.98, 348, 441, 392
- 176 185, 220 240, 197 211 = -0.85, 311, 423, 364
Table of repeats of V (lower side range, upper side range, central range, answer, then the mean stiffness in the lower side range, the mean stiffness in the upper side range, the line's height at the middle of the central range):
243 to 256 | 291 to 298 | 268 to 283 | -0.07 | 440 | 441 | 440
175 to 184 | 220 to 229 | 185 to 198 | 0.06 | 314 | 417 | 341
